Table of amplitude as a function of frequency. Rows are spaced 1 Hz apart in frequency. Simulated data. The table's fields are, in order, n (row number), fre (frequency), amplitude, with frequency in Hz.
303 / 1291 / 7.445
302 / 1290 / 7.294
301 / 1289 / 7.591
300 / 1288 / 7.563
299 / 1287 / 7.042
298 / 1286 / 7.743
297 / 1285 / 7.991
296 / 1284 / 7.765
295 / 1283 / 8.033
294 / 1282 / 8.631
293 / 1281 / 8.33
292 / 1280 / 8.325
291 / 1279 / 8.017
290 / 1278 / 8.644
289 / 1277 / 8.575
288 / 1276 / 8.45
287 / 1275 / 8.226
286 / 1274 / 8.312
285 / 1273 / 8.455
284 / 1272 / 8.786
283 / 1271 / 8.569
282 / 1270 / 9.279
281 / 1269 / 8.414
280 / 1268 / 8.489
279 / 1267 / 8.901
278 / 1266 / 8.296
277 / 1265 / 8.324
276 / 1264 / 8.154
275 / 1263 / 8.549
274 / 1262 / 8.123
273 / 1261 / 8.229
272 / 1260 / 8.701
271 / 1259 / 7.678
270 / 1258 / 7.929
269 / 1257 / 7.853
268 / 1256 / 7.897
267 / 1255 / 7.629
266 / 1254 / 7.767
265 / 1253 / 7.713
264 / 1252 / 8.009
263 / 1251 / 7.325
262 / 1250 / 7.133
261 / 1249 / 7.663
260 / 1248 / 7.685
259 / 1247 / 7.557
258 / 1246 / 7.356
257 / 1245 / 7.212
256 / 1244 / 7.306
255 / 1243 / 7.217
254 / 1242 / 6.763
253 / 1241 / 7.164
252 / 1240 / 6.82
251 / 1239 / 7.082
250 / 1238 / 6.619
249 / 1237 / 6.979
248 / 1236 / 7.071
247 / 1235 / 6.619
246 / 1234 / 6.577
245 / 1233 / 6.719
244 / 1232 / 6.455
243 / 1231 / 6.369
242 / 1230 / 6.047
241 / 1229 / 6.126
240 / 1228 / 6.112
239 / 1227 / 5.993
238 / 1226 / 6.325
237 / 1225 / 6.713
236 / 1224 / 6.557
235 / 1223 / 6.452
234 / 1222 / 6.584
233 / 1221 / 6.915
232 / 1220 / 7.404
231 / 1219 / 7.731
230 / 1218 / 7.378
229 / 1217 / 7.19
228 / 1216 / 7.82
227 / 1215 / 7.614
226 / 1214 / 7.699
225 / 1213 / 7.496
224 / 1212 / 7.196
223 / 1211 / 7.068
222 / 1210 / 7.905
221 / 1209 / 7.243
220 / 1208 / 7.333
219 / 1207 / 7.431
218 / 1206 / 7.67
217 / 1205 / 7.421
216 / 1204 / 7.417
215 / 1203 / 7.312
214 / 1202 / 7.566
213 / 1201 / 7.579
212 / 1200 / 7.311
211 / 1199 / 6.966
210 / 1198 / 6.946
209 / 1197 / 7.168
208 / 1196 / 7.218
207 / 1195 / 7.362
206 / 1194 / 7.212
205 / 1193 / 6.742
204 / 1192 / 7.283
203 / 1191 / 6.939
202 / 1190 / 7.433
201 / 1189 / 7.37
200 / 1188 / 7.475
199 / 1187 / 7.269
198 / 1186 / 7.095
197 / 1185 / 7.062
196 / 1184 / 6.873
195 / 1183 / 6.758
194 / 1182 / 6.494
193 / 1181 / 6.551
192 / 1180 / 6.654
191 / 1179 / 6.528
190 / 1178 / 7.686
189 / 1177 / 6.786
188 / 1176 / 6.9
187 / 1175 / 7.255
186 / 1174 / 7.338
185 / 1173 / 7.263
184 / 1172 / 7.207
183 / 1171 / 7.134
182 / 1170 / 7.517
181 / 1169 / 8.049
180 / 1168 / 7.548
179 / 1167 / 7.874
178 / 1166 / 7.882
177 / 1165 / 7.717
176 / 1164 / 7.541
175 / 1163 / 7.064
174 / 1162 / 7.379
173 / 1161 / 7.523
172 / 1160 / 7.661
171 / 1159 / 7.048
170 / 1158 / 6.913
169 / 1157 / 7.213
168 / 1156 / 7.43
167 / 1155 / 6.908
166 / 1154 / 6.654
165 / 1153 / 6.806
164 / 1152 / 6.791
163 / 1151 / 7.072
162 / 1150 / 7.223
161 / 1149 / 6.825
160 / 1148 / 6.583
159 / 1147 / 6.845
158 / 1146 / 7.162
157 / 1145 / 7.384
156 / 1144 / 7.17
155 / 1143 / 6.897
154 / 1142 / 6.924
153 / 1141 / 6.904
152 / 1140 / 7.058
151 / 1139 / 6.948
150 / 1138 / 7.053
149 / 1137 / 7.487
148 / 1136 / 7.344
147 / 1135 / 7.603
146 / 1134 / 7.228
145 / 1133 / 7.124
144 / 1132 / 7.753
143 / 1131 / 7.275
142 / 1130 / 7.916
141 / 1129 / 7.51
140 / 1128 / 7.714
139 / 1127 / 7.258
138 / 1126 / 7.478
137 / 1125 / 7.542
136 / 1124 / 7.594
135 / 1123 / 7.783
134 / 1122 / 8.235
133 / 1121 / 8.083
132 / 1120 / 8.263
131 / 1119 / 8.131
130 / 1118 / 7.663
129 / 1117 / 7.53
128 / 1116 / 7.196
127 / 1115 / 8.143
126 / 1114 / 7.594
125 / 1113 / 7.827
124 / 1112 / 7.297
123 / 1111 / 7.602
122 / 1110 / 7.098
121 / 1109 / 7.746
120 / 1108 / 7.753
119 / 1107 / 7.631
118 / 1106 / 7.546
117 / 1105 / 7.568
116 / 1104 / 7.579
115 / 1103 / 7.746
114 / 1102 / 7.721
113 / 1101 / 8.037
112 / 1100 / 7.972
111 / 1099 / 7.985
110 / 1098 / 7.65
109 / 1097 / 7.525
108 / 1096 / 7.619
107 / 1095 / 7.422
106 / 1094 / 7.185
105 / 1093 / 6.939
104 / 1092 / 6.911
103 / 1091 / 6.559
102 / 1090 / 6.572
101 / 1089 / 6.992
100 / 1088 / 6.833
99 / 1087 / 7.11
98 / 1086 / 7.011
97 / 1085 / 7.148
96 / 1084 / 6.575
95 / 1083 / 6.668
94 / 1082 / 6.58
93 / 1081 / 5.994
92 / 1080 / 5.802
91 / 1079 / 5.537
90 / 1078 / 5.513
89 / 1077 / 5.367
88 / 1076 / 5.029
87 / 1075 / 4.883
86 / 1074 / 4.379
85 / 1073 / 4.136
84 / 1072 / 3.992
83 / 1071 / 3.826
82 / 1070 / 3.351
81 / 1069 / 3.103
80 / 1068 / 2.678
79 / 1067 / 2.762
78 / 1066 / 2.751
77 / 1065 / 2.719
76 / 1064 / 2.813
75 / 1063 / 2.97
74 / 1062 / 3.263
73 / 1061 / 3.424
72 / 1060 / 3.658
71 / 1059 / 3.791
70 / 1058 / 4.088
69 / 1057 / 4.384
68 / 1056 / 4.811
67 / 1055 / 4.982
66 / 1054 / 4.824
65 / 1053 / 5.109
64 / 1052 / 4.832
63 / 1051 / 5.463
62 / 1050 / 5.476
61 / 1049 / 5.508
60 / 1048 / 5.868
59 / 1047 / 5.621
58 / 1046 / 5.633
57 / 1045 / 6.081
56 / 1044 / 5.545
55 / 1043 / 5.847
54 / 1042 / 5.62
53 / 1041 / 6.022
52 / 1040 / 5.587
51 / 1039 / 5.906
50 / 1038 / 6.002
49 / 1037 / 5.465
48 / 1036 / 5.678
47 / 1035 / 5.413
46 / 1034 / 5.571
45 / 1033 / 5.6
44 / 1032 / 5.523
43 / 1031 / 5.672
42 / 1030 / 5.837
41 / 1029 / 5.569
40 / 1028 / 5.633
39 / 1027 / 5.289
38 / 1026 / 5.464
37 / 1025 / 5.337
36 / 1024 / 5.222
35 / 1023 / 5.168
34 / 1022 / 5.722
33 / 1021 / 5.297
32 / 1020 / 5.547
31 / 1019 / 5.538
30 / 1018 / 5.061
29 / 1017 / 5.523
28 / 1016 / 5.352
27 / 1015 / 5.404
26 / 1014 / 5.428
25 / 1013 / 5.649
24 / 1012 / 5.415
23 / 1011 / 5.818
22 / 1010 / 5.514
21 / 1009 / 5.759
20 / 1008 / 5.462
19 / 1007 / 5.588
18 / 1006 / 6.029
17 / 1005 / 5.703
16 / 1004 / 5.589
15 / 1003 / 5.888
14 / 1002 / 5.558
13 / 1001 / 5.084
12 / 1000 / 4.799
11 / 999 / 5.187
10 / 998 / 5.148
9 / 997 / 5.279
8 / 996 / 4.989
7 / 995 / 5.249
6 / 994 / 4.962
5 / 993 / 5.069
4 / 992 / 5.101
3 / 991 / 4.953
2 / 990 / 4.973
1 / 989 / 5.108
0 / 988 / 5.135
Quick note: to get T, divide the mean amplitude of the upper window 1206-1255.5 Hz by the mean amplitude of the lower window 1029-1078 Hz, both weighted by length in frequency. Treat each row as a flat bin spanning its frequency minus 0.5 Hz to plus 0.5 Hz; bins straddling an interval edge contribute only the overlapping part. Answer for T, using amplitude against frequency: 1.5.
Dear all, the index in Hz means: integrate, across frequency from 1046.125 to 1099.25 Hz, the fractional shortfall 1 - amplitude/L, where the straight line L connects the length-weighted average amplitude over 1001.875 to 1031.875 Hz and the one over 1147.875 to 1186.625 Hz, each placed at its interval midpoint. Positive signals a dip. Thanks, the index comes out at 7.67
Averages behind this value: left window 5.53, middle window 5.27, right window 7.15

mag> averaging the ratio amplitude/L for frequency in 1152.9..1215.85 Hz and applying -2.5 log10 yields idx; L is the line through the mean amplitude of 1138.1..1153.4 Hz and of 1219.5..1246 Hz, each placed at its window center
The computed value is -0.062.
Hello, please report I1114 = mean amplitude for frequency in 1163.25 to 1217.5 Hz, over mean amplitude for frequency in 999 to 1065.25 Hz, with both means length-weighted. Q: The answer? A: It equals 1.39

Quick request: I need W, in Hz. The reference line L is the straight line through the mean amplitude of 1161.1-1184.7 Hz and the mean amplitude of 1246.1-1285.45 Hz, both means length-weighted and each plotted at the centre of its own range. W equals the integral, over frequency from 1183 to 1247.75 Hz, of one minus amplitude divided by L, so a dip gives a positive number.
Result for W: 4.78 Hz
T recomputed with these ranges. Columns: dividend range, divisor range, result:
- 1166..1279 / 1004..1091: 1.42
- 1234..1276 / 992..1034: 1.43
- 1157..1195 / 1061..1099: 1.33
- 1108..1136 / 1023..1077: 1.59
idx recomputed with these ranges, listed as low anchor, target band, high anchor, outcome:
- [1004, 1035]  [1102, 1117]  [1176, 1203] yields -0.19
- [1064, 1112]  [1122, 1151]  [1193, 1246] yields -0.13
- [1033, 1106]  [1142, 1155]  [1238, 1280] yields -0.06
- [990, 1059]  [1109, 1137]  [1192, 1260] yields -0.21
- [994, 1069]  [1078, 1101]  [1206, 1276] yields -0.20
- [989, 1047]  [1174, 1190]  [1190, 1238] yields -0.03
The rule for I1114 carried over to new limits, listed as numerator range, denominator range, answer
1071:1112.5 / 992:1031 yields 1.24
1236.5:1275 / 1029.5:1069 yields 1.63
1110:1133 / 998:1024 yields 1.40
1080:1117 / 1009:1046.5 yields 1.31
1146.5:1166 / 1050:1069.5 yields 1.85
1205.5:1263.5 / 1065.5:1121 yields 1.11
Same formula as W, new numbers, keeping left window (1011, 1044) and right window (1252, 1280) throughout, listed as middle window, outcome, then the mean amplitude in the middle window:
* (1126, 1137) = -1.19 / 7.47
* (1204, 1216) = 0.27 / 7.47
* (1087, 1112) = -4.07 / 7.42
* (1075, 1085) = 0.40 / 5.91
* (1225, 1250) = 3.57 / 6.83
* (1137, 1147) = -0.30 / 7.07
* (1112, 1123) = -2.10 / 7.84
